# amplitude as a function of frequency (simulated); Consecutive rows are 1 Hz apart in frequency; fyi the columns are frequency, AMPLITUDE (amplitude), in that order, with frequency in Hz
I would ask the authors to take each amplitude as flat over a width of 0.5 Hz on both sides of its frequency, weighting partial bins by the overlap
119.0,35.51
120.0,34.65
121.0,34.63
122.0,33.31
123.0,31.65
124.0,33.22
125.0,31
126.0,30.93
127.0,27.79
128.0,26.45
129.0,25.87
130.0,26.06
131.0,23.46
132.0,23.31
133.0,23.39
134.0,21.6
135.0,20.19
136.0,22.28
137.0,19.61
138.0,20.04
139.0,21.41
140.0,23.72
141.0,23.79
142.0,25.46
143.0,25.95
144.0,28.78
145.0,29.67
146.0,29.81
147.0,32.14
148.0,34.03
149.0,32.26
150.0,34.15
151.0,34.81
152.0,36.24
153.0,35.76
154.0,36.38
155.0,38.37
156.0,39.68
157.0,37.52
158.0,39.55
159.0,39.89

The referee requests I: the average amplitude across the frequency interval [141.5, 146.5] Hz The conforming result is 27.9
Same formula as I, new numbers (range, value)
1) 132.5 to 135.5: 21.7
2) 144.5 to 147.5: 30.5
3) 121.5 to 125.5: 32.3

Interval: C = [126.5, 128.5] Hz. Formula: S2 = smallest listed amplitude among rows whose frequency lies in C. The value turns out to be 26.45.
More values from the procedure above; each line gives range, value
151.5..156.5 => 35.76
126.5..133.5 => 23.31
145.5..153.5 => 29.81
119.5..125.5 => 31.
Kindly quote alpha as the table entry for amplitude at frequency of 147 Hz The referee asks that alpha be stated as 32.14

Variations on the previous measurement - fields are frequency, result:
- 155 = 38.37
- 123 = 31.65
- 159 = 39.89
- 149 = 32.26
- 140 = 23.72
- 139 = 21.41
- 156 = 39.68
